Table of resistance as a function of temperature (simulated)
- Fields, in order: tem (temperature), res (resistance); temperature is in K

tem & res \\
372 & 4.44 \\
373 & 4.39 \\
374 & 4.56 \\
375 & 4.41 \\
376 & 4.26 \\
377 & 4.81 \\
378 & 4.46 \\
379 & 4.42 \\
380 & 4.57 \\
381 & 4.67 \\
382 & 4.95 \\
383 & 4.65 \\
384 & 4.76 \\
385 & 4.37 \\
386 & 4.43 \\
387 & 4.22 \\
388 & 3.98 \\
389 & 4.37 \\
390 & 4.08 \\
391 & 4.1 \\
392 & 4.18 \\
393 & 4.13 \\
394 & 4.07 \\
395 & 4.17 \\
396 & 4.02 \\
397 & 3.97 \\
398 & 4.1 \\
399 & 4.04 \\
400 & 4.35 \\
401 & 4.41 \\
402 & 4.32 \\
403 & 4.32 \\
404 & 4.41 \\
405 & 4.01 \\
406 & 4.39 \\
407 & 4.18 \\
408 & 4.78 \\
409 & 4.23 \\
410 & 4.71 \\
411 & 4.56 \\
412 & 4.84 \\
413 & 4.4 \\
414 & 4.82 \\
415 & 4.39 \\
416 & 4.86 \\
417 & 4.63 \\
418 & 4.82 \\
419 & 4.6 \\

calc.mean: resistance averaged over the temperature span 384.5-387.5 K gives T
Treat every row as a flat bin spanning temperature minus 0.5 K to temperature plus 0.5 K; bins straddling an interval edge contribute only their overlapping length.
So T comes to 4.34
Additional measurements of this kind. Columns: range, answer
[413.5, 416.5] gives 4.69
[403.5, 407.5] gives 4.25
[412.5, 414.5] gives 4.61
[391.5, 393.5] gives 4.15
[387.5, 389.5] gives 4.17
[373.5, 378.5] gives 4.5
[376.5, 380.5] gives 4.56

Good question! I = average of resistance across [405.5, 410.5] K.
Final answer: 4.46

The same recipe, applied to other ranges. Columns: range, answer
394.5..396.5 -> 4.09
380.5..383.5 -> 4.76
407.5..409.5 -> 4.51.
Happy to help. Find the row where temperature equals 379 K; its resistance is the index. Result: 4.42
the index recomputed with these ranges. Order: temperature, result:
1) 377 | 4.81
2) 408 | 4.78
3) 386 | 4.43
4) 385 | 4.37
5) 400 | 4.35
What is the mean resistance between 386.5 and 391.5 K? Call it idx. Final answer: 4.15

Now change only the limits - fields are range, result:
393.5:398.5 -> 4.07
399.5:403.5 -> 4.35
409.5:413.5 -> 4.63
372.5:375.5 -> 4.45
